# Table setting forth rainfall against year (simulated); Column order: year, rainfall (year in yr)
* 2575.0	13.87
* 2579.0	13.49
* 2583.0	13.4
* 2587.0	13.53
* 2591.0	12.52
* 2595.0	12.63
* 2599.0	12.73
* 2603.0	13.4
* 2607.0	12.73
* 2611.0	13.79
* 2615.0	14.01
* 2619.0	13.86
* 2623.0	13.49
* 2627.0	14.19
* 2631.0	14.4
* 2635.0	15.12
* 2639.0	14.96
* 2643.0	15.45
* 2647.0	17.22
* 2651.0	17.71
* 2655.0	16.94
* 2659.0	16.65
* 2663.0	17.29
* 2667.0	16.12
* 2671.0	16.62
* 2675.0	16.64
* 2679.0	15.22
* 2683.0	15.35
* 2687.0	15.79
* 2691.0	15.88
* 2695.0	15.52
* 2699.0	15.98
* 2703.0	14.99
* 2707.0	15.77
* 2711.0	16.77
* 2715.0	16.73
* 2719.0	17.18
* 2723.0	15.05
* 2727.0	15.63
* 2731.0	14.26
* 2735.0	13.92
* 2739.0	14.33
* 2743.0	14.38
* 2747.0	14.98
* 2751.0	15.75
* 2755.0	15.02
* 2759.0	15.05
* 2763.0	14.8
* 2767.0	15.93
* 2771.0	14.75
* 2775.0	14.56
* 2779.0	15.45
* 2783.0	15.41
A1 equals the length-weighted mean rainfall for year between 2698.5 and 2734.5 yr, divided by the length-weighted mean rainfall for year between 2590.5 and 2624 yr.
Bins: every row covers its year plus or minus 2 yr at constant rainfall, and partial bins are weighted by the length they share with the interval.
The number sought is 1.2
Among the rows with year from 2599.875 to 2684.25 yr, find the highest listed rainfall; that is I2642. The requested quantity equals 17.71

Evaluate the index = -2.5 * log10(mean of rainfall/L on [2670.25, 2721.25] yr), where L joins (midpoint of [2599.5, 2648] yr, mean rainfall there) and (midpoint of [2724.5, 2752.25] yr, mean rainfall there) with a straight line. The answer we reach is -0.103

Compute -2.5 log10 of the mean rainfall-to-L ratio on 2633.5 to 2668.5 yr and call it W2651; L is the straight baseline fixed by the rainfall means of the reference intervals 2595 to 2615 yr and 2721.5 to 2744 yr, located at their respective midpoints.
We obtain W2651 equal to -0.20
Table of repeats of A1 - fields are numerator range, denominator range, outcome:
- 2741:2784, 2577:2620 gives 1.14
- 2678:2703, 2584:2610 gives 1.20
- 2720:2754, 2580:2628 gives 1.11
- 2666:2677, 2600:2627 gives 1.22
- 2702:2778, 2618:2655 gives 1.00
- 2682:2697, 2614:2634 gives 1.11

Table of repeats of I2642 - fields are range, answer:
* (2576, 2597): 13.53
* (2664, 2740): 17.18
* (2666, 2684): 16.64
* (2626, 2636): 15.12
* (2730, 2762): 15.75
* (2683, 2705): 15.98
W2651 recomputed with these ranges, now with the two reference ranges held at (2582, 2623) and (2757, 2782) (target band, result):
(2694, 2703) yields -0.093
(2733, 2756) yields 0.008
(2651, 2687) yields -0.172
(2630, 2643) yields -0.100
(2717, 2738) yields -0.039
